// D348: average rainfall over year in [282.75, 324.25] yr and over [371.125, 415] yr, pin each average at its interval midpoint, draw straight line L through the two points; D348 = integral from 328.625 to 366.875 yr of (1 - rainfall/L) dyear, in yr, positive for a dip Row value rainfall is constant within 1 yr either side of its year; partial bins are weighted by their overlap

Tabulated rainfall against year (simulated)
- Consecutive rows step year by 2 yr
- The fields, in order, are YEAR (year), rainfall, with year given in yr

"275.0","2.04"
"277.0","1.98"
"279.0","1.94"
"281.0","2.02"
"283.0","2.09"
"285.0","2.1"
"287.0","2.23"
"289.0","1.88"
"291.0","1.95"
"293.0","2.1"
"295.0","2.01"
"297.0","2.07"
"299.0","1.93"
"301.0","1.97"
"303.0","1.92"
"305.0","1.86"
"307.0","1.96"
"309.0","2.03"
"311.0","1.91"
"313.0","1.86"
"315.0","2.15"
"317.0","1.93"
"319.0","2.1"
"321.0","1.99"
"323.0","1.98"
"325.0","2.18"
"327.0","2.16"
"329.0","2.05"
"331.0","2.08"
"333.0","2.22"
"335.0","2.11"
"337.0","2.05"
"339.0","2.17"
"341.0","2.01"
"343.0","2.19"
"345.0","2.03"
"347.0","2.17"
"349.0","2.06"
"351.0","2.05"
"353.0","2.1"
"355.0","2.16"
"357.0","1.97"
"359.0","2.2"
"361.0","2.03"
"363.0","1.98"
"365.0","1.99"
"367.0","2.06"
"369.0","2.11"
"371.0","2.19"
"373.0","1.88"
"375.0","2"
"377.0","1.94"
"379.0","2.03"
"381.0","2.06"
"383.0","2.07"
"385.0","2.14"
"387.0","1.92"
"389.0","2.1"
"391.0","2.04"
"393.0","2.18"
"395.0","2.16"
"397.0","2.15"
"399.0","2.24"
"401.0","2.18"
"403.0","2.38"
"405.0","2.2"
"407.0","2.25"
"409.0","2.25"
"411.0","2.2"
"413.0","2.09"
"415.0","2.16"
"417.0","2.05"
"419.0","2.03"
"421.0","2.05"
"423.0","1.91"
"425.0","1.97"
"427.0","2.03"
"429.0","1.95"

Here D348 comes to -0.5 yr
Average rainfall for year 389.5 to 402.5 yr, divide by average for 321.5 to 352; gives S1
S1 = 1.0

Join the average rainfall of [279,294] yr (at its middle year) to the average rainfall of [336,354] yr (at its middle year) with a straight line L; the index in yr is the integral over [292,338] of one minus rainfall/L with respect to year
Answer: 0.9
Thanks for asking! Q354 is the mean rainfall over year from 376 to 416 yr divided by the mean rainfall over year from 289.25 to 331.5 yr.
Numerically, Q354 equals 1.07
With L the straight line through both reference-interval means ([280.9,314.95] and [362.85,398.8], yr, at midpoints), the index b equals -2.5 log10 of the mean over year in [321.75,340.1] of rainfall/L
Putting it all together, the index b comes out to -0.05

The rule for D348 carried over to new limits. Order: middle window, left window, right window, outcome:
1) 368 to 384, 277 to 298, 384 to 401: 0.5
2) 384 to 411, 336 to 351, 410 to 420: -0.9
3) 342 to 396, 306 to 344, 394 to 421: 1.4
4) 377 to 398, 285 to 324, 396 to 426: 0.3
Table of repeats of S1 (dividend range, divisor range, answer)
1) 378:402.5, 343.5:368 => 1.02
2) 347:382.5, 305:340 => 1.00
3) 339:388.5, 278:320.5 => 1.03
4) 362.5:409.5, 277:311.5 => 1.05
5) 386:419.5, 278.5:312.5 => 1.08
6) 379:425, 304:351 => 1.03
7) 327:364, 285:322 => 1.05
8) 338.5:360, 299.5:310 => 1.08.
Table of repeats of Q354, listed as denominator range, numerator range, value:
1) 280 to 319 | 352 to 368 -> 1.03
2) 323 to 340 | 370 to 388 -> 0.96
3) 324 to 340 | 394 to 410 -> 1.05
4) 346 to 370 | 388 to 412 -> 1.06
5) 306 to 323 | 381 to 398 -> 1.05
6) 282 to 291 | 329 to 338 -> 1.02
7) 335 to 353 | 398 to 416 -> 1.06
